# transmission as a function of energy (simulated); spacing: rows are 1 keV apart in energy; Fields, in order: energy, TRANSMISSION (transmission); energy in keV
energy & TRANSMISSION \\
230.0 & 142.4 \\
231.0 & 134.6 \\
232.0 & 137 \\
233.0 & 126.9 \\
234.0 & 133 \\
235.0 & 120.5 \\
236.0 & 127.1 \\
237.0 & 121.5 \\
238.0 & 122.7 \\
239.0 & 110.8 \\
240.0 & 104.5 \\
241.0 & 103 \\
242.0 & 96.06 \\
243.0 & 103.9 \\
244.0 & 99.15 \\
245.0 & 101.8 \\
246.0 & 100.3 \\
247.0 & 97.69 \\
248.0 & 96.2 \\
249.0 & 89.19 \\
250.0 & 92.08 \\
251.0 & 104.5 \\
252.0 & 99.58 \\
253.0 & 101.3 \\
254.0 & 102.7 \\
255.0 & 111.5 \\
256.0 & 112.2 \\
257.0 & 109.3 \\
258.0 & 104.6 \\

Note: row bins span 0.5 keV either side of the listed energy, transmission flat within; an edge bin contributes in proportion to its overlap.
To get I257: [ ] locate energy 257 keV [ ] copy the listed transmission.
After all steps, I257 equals 109.3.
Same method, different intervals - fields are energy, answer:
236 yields 127.1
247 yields 97.69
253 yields 101.3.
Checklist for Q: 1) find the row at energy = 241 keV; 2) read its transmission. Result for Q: 103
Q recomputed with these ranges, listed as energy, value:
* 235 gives 120.5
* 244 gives 99.15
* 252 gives 99.58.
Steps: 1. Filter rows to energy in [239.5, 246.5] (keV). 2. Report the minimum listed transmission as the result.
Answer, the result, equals 96.06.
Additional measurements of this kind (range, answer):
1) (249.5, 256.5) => 92.08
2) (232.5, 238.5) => 120.5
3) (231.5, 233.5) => 126.9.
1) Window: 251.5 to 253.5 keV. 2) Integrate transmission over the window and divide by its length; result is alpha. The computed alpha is 100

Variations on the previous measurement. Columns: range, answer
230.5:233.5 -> 133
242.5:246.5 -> 101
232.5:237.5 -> 126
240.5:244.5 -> 101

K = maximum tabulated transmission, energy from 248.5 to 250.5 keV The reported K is 92.08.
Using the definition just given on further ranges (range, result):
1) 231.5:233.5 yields 137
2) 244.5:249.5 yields 101.8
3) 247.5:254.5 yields 104.5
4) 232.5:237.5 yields 133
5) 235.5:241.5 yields 127.1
